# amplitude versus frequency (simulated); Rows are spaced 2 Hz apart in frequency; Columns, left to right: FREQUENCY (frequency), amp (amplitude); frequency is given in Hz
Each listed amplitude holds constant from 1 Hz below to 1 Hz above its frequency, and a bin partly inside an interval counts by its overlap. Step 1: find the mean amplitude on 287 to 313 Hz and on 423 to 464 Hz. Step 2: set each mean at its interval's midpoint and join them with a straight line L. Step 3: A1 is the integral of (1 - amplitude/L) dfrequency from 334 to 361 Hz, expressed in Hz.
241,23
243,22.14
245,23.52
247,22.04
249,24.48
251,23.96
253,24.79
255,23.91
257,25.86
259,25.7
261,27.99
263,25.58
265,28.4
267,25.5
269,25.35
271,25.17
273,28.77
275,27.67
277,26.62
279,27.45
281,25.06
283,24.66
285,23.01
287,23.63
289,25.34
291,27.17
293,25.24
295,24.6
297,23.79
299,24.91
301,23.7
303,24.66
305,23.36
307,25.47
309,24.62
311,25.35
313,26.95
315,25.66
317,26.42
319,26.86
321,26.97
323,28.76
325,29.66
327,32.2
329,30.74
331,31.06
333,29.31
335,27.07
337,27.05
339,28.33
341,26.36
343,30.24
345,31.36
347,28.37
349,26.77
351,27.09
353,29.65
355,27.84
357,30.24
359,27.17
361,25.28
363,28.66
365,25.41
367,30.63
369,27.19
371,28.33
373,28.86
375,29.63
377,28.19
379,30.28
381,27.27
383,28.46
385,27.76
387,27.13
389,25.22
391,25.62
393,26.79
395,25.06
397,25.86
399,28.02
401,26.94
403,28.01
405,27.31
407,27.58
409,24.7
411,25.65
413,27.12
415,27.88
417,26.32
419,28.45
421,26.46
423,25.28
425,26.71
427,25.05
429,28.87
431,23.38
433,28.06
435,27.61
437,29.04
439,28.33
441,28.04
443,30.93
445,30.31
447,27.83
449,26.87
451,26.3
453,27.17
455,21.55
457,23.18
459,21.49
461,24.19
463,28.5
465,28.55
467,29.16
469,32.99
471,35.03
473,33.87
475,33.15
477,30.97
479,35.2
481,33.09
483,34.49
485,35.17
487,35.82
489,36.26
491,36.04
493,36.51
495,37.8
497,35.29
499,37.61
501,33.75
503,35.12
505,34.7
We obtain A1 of -2.9 Hz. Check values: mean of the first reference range 24.9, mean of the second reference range 26.6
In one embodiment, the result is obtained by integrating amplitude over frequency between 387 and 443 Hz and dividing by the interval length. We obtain 26.9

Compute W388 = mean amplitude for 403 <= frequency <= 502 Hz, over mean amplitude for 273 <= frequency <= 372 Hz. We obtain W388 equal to 1.1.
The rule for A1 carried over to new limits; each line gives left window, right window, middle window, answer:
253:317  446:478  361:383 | -1.21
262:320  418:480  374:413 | 0.14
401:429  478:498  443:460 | 2.83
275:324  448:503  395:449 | 4.46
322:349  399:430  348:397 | 0.77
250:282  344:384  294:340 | 0.74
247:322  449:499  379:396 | 1.06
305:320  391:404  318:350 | -3.50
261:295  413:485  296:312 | 1.12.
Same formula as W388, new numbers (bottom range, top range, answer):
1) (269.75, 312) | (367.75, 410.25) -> 1.08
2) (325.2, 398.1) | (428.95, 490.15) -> 1.05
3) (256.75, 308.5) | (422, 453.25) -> 1.08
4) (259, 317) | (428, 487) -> 1.14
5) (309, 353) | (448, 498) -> 1.11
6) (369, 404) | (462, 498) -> 1.23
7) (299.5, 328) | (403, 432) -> 1.00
